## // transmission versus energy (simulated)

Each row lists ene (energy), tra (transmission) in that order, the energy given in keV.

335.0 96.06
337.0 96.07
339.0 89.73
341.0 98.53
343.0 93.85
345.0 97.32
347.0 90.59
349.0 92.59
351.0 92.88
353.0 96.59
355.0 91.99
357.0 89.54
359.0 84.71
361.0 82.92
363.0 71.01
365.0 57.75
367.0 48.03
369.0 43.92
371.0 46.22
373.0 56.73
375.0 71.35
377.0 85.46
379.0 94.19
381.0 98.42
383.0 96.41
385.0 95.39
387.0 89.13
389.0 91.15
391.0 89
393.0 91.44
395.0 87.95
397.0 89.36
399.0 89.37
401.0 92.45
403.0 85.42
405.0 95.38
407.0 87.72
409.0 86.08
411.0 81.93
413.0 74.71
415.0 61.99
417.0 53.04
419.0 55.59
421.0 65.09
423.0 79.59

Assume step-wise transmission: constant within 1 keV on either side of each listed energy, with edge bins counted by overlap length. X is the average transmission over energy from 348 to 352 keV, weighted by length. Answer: 92.7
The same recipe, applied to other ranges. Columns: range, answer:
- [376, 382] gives 92.7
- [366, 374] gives 48.7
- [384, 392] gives 91.2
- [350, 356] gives 93.8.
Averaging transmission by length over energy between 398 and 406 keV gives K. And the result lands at 90.7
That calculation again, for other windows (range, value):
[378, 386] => 96.1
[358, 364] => 79.5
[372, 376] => 64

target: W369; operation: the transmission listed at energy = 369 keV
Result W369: 43.92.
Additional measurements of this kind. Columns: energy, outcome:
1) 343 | 93.85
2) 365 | 57.75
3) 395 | 87.95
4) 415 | 61.99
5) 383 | 96.41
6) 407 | 87.72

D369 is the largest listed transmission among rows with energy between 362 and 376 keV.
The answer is 71.35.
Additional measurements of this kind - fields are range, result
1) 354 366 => 91.99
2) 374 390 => 98.42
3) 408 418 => 86.08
